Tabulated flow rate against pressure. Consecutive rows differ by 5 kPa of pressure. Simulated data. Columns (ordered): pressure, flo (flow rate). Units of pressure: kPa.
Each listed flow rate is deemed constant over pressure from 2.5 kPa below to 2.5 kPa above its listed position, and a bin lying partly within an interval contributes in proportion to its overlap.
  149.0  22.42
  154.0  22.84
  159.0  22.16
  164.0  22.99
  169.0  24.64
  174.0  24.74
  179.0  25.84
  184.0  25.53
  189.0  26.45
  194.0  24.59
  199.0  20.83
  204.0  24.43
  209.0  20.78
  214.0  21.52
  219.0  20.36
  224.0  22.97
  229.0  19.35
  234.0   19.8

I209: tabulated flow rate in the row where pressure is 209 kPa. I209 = 20.78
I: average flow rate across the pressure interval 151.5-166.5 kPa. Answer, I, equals 22.7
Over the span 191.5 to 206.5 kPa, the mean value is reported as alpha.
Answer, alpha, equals 23.3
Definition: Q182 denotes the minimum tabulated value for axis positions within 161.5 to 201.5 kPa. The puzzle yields 20.83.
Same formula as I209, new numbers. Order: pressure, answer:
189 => 26.45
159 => 22.16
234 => 19.8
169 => 24.64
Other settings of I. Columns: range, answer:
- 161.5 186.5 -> 24.7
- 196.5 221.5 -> 21.6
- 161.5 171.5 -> 23.8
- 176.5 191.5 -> 25.9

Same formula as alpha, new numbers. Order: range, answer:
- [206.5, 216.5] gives 21.1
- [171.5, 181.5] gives 25.3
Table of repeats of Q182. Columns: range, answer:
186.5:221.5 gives 20.36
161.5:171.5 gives 22.99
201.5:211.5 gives 20.78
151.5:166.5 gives 22.16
